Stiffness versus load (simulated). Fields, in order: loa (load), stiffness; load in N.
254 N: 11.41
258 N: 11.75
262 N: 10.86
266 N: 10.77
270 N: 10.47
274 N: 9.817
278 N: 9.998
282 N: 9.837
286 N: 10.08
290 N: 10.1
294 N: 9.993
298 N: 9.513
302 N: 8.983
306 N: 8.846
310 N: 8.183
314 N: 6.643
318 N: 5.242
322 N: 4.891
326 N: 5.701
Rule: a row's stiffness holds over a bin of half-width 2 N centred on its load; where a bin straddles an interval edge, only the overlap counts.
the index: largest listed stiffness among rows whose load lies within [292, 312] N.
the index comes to 9.993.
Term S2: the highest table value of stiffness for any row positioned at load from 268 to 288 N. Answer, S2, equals 10.47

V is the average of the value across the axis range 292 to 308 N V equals 9.33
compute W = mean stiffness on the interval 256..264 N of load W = 11.3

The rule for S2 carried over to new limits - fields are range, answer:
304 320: 8.846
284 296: 10.1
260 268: 10.86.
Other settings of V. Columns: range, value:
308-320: 6.69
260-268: 10.8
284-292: 10.1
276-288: 9.97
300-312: 8.67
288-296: 10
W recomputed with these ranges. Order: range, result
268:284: 10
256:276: 10.7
